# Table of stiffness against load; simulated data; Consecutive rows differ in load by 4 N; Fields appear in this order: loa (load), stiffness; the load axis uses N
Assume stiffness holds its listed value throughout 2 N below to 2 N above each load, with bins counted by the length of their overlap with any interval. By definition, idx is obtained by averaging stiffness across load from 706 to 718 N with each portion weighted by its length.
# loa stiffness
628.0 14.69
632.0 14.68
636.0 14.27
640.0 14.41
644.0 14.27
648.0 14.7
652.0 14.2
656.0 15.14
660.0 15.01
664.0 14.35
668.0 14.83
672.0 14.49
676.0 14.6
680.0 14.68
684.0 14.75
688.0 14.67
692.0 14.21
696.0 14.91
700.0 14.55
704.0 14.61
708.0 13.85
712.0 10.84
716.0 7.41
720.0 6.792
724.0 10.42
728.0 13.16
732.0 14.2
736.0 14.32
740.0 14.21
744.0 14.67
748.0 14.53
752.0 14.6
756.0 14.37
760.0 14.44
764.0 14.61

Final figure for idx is 10.7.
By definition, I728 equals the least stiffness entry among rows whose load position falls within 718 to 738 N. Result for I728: 6.792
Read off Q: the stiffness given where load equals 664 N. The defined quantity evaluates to 14.35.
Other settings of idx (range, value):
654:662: 15.1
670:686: 14.6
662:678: 14.6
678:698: 14.6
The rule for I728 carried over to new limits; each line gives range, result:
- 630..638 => 14.27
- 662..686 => 14.35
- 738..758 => 14.21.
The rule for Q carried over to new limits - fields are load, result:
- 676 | 14.6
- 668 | 14.83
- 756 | 14.37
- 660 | 15.01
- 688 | 14.67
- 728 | 13.16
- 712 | 10.84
